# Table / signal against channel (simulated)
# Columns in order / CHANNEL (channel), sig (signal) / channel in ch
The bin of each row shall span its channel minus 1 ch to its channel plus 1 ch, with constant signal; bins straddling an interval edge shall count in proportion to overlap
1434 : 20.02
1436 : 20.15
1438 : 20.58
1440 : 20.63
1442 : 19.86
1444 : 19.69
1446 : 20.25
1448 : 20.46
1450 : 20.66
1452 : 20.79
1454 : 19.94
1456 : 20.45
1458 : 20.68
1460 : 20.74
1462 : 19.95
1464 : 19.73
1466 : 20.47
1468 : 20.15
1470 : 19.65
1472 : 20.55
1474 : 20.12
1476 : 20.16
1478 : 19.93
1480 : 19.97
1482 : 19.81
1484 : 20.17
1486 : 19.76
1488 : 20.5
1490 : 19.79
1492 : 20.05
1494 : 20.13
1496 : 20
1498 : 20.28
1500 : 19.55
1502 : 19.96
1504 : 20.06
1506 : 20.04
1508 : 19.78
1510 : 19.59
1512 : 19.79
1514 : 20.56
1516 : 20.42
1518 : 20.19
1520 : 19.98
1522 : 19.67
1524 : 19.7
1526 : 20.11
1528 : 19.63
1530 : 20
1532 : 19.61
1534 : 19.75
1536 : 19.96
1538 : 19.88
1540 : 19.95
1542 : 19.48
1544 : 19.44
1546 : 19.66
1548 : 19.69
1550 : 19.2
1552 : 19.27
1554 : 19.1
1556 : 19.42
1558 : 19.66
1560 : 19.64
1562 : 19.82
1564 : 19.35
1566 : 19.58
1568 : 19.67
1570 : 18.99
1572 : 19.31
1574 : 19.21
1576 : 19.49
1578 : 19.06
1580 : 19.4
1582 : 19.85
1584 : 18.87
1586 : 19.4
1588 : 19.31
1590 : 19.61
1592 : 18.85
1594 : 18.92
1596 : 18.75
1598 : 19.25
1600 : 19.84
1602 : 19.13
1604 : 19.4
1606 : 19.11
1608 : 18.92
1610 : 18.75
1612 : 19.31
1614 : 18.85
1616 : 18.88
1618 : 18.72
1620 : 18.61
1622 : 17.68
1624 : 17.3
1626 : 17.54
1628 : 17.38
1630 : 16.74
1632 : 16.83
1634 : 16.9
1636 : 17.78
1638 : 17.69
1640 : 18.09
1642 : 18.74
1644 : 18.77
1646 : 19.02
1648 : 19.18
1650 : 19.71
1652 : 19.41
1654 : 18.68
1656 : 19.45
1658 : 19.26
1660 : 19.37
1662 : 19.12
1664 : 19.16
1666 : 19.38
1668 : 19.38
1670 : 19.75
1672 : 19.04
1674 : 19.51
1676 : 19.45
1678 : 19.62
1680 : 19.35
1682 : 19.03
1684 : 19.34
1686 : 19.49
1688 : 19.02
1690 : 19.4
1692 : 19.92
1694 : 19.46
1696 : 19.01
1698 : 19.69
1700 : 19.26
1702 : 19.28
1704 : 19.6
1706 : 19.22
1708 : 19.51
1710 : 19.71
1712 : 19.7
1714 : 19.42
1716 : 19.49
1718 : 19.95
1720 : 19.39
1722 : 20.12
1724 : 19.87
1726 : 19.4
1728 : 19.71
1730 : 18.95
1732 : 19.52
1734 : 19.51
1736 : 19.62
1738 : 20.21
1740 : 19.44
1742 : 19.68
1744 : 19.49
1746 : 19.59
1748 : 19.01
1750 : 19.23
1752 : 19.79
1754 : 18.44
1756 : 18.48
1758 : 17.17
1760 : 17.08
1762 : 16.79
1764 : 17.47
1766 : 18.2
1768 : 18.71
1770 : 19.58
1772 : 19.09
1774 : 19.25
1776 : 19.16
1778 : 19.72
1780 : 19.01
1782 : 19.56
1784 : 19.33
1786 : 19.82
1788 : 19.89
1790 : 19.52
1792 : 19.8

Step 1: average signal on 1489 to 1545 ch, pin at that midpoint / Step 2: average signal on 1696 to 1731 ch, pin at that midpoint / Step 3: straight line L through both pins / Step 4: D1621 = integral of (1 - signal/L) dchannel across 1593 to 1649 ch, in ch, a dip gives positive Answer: 3.6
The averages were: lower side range 19.9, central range 18.4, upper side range 19.5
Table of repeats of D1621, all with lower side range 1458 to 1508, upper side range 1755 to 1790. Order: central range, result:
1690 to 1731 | -1.1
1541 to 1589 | 0.7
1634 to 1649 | 0.8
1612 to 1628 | 1.0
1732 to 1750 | -0.6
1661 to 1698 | -0.4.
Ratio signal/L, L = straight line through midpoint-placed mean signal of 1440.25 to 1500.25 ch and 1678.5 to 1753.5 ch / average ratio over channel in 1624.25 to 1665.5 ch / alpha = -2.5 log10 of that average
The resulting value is 0.07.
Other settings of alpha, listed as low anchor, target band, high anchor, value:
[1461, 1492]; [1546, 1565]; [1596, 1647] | -0.02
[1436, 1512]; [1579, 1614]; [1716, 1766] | 0.02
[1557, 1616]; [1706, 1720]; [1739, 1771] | -0.04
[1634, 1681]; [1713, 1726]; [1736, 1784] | -0.04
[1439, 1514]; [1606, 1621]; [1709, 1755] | 0.05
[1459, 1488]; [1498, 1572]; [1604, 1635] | -0.03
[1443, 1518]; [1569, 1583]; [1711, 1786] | 0.02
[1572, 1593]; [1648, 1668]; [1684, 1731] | 0.01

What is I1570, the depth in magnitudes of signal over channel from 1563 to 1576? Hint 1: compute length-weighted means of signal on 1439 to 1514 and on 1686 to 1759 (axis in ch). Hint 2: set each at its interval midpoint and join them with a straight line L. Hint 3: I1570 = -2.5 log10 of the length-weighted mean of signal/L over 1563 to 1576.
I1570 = 0.027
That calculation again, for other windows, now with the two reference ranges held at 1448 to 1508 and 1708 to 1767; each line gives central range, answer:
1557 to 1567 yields 0.01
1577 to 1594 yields 0.02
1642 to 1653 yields 0.02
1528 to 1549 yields 0.01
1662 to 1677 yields 0.00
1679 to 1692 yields 0.00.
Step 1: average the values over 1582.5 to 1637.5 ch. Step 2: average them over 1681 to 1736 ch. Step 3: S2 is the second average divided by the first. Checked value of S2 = 1.05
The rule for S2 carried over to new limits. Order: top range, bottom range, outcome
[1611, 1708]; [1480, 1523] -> 0.94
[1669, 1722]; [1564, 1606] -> 1.01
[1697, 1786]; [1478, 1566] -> 0.97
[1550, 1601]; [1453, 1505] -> 0.96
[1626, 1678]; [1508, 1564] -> 0.95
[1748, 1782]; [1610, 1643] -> 1.04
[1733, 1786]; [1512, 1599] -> 0.97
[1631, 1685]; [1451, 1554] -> 0.95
